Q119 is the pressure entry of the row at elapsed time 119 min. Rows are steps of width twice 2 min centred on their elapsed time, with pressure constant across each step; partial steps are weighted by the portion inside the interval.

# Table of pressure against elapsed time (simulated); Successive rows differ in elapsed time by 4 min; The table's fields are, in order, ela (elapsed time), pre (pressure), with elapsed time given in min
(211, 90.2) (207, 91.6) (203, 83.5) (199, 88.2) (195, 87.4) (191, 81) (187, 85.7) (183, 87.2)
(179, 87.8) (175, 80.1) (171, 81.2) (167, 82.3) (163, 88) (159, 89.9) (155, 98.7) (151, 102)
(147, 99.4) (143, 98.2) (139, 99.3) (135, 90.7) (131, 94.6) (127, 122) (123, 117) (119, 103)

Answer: 103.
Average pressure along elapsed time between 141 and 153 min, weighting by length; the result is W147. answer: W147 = 99.9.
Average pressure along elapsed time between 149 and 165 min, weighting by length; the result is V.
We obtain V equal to 94.7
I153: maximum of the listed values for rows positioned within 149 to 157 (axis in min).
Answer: 102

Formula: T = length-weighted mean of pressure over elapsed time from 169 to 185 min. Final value 84.1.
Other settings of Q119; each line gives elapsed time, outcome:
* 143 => 98.2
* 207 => 91.6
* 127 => 122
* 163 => 88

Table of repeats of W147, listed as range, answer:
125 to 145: 101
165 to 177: 81.2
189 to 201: 85.5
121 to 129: 120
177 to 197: 85.8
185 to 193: 83.3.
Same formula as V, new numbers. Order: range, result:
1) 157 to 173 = 85.3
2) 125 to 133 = 108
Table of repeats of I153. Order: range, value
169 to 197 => 87.8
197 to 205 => 88.2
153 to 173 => 98.7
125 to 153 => 122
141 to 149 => 99.4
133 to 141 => 99.3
